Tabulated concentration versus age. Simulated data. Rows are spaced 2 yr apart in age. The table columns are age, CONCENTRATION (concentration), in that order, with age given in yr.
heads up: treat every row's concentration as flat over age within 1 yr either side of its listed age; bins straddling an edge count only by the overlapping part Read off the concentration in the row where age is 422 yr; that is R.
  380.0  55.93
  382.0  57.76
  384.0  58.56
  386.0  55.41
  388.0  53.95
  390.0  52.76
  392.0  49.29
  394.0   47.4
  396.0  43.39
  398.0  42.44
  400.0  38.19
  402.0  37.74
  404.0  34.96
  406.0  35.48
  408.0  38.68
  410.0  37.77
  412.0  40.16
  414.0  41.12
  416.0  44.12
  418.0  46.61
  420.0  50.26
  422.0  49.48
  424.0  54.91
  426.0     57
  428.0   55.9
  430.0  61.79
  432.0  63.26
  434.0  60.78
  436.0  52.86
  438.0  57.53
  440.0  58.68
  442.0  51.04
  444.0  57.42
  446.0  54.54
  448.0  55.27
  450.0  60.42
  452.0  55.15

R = 49.48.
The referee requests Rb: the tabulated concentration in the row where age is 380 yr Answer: 55.93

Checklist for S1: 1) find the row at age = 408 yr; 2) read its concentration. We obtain 38.68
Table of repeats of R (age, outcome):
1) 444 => 57.42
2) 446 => 54.54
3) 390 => 52.76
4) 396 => 43.39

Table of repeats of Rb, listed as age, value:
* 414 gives 41.12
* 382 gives 57.76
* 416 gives 44.12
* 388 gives 53.95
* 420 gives 50.26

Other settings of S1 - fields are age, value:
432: 63.26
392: 49.29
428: 55.9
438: 57.53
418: 46.61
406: 35.48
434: 60.78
